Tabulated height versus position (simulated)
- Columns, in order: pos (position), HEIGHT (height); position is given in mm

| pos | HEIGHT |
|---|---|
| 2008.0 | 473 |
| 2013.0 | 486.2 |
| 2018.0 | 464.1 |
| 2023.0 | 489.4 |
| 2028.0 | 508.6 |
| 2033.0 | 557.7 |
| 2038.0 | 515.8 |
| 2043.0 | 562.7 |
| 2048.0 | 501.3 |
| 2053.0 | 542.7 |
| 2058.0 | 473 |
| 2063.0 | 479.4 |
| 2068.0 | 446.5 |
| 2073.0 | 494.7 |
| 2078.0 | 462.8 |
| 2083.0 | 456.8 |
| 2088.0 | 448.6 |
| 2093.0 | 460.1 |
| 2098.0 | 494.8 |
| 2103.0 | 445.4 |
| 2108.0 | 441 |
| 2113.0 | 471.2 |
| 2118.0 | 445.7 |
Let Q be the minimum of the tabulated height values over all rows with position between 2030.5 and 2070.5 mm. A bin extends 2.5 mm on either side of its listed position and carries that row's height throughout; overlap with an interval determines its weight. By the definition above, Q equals 446.5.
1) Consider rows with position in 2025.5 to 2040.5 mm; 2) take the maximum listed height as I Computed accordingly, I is 557.7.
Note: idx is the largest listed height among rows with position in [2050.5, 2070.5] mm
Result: 542.7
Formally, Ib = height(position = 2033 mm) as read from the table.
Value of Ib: 557.7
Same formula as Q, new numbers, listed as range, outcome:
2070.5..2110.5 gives 441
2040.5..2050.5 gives 501.3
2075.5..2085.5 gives 456.8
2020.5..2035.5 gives 489.4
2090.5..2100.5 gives 460.1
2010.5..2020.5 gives 464.1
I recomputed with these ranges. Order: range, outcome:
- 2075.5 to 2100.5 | 494.8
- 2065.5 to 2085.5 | 494.7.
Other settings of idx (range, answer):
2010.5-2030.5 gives 508.6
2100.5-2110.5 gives 445.4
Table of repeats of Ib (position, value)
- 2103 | 445.4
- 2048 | 501.3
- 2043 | 562.7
